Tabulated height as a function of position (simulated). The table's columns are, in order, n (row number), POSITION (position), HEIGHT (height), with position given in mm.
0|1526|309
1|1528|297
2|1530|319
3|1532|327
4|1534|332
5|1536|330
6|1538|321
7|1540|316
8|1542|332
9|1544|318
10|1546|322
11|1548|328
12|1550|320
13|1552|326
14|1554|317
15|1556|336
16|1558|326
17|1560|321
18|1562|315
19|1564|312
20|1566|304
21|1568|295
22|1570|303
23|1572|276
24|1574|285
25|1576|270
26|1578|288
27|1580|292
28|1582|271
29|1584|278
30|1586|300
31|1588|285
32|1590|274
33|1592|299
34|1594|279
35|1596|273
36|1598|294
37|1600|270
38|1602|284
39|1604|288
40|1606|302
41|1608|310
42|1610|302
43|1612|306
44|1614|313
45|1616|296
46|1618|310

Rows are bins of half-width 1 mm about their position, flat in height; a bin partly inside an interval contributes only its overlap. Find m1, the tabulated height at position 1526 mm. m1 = 309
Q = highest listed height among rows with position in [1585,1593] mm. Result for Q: 300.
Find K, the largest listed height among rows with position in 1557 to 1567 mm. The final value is 326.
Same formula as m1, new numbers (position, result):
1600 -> 270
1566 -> 304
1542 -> 332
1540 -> 316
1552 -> 326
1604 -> 288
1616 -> 296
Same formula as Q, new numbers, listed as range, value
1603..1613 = 310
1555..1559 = 336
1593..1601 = 294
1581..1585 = 278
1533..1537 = 332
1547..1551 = 328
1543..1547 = 322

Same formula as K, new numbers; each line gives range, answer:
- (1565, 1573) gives 304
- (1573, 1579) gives 288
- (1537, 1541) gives 321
